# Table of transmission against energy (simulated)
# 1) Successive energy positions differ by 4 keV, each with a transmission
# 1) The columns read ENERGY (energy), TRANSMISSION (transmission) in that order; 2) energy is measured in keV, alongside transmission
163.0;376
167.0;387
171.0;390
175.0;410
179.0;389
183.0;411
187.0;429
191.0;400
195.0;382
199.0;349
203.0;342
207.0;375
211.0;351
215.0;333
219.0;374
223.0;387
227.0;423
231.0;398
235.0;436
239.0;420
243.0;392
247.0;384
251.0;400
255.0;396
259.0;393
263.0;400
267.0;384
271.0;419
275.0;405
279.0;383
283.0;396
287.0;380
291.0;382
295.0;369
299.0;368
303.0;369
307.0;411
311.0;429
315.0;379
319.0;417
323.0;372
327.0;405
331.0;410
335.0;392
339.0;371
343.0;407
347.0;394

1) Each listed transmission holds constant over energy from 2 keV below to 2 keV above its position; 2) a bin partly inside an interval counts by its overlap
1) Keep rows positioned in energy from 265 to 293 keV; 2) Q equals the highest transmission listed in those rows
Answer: 419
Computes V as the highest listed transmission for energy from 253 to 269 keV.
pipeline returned 400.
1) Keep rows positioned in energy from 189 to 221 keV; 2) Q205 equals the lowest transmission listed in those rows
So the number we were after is 333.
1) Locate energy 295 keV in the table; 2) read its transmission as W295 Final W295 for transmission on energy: 369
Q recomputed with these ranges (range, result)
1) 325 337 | 410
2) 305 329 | 429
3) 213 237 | 436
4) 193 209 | 382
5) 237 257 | 420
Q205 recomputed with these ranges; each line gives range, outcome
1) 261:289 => 380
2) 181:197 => 382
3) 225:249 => 384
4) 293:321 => 368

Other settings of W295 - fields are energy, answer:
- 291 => 382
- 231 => 398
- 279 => 383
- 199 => 349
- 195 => 382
